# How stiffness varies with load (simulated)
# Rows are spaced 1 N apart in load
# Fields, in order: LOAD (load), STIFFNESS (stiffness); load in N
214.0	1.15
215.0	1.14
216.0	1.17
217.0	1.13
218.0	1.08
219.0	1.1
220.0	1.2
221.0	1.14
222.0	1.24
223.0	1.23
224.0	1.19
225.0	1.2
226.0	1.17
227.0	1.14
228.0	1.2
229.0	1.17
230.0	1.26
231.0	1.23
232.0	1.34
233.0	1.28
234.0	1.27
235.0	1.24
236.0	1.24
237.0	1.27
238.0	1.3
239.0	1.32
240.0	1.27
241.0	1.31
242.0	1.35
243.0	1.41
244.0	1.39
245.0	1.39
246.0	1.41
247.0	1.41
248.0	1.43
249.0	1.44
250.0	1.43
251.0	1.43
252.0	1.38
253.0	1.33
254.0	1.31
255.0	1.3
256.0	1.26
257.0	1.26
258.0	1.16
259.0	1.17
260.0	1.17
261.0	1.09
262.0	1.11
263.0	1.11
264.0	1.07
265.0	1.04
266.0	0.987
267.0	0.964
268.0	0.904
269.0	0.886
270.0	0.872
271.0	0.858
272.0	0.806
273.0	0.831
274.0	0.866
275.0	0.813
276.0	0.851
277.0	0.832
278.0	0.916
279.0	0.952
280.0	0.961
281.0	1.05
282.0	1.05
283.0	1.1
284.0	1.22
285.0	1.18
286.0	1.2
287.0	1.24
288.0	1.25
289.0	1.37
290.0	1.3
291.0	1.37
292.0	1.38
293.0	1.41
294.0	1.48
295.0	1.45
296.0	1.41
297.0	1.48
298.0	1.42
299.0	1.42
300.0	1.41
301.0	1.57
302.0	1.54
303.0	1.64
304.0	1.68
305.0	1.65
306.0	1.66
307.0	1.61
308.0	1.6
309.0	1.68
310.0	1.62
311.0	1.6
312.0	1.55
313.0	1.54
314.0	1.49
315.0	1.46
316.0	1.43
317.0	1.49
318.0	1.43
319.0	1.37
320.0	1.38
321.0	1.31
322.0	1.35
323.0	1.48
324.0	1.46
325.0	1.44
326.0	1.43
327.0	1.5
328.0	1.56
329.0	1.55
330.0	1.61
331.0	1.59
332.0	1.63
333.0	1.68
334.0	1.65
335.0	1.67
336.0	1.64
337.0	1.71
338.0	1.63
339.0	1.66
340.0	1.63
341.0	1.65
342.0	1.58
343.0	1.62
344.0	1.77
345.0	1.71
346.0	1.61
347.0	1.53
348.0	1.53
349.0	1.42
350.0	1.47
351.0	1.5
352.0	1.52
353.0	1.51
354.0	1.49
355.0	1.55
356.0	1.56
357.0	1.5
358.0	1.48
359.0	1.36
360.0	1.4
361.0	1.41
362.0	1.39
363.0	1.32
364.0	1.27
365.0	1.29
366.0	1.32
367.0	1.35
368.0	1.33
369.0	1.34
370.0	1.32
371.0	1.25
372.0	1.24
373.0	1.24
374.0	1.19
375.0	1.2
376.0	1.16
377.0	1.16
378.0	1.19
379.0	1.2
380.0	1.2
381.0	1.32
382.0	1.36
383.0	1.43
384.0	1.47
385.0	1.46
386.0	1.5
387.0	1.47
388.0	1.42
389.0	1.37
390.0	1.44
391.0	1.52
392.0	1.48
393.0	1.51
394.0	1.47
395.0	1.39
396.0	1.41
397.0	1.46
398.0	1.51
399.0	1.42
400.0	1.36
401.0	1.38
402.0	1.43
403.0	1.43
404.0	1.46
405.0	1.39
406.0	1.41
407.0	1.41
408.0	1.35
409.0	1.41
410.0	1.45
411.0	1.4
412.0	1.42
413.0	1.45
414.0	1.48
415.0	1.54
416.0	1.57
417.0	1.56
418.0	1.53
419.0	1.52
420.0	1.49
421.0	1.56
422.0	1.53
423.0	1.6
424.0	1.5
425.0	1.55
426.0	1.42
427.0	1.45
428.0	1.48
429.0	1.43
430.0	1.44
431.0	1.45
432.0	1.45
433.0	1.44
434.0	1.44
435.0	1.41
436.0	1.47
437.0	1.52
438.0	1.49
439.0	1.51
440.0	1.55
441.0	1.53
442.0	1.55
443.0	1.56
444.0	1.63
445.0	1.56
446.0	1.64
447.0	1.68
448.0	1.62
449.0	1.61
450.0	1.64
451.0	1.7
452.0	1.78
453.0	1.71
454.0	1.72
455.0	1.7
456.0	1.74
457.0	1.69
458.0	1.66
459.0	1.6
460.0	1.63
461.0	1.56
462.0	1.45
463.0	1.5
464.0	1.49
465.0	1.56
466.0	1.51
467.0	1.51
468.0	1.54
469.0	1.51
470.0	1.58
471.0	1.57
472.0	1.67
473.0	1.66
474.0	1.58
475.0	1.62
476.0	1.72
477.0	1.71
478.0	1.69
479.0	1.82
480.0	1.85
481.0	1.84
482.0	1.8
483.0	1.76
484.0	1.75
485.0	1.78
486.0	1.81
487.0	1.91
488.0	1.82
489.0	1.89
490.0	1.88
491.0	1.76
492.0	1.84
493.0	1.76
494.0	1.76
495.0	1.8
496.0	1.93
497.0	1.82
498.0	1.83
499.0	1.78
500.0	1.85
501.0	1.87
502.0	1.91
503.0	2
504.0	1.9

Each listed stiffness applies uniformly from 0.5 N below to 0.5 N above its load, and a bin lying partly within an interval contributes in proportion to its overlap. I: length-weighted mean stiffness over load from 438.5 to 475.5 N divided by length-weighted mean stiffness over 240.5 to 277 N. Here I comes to 1.39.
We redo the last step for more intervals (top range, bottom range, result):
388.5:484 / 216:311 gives 1.24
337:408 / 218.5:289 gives 1.22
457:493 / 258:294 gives 1.57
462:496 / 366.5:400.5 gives 1.26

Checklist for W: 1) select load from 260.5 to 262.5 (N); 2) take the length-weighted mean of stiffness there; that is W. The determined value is 1.1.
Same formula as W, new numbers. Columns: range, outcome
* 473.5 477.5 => 1.66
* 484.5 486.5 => 1.79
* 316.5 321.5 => 1.4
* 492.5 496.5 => 1.81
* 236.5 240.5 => 1.29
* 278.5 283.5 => 1.02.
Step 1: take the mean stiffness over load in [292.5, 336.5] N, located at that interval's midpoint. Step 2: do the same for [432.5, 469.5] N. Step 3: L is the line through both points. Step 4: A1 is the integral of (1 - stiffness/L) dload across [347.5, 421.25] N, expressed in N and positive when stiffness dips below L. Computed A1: 6.9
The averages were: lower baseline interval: 1.52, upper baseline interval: 1.58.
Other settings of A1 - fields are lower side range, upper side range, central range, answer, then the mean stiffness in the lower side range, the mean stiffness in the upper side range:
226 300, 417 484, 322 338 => -2.7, 1.2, 1.59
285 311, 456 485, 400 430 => 2.3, 1.47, 1.64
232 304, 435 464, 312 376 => -4.4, 1.22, 1.6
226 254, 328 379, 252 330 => 5.6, 1.32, 1.47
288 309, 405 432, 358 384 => 3.2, 1.49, 1.47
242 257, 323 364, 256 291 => 9.1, 1.38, 1.54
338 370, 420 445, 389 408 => 0.8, 1.49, 1.5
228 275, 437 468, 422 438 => 0.9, 1.2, 1.6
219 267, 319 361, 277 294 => 2.4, 1.25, 1.54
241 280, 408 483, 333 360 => -4.8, 1.14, 1.57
